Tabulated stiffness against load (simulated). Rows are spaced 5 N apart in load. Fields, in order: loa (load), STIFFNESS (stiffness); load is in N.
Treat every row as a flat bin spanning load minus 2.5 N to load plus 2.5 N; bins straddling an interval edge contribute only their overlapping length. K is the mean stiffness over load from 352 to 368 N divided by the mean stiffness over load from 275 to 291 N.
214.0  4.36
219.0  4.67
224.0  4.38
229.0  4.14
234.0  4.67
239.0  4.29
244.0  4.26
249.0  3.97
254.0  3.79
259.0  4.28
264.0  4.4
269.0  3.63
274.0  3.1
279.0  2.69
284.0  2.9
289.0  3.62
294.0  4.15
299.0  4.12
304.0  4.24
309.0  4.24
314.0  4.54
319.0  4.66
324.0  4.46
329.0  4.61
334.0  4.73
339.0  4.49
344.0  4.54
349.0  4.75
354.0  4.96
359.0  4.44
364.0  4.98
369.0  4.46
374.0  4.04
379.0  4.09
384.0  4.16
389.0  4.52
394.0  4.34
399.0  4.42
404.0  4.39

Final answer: 1.56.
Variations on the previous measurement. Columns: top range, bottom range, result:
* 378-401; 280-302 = 1.19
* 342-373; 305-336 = 1.03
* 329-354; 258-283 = 1.32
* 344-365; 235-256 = 1.15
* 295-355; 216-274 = 1.08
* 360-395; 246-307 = 1.17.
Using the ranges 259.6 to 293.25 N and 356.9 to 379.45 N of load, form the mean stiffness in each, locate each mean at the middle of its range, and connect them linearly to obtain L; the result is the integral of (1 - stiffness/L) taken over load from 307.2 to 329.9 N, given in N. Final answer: -3.4 N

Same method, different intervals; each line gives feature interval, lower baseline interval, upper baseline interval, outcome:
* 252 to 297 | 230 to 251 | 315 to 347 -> 7.96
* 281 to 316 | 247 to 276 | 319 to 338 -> 2.76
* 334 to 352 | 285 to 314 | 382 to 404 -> -1.81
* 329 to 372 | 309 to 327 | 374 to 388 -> -3.31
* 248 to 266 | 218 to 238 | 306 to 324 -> 1.35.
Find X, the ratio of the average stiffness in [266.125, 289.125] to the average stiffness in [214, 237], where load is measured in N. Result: 0.71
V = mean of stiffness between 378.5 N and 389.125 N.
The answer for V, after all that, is 4.23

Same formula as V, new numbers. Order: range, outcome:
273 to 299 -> 3.38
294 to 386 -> 4.47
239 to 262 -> 4.11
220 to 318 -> 3.99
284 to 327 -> 4.18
